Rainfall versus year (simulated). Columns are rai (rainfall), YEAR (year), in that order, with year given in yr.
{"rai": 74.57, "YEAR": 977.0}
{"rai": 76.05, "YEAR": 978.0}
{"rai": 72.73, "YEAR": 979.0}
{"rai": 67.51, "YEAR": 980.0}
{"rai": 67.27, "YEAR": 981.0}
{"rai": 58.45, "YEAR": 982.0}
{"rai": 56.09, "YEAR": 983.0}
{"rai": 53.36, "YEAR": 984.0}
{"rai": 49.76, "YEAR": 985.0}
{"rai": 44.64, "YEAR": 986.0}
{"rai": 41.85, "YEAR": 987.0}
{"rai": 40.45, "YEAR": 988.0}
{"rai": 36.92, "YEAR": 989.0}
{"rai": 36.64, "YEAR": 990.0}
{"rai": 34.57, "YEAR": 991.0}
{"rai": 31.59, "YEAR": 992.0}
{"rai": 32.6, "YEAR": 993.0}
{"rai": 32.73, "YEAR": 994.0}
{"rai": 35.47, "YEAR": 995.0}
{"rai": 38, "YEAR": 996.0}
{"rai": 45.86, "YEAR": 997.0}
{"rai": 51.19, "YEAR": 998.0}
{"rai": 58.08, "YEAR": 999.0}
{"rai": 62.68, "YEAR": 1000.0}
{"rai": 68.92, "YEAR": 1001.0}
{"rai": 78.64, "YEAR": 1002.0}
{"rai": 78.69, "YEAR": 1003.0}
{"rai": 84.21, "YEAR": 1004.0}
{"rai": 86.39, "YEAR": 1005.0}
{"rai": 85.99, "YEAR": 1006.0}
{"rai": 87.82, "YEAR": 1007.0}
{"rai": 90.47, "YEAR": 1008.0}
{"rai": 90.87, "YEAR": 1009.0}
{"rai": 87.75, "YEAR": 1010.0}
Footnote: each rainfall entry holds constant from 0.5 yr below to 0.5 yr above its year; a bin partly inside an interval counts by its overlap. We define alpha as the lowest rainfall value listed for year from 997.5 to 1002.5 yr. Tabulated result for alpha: 51.19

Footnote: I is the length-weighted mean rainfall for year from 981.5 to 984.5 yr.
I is 56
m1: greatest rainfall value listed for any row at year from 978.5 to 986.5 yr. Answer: 72.73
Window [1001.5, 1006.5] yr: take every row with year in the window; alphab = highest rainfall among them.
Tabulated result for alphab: 86.39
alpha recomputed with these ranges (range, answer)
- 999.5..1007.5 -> 62.68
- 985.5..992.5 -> 31.59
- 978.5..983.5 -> 56.09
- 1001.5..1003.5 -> 78.64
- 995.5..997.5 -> 38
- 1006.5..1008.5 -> 87.82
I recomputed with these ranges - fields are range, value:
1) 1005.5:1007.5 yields 86.9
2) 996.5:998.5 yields 48.5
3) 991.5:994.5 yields 32.3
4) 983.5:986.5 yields 49.3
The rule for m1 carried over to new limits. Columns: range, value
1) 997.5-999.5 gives 58.08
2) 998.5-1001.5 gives 68.92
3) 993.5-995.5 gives 35.47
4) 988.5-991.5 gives 36.92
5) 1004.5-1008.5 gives 90.47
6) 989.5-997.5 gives 45.86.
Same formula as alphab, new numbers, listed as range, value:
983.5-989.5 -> 53.36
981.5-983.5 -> 58.45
